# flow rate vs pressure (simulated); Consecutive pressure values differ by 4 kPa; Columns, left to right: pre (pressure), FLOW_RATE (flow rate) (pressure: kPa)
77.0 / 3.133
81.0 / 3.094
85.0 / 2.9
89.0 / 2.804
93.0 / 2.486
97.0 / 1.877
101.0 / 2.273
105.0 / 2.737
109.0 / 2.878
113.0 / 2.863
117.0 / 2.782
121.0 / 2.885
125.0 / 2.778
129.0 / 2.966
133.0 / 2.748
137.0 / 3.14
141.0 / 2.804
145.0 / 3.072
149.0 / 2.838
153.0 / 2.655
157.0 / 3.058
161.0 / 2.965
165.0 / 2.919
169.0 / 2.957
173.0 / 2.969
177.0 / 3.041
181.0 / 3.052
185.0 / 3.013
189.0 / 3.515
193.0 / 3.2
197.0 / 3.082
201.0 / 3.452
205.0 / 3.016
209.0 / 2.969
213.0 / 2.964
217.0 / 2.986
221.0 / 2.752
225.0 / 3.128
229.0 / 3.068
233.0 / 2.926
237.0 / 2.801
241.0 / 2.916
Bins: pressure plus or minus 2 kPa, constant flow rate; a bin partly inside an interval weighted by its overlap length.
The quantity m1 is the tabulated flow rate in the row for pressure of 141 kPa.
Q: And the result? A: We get 2.804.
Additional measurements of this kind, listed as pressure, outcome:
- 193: 3.2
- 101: 2.273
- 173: 2.969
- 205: 3.016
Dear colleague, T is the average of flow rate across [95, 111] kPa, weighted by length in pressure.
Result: 2.44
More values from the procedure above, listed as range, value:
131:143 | 2.9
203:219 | 2.98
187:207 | 3.25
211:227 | 2.96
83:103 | 2.47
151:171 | 2.91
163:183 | 2.99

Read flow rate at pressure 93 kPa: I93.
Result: 2.486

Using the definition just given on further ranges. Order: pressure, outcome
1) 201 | 3.452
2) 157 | 3.058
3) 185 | 3.013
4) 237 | 2.801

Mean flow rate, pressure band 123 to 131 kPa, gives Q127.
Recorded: 2.87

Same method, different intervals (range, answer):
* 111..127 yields 2.83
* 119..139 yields 2.9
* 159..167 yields 2.94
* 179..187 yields 3.03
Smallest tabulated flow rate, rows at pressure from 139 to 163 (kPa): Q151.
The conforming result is 2.655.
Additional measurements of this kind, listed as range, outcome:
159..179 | 2.919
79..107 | 1.877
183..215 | 2.964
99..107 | 2.273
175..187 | 3.013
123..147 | 2.748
